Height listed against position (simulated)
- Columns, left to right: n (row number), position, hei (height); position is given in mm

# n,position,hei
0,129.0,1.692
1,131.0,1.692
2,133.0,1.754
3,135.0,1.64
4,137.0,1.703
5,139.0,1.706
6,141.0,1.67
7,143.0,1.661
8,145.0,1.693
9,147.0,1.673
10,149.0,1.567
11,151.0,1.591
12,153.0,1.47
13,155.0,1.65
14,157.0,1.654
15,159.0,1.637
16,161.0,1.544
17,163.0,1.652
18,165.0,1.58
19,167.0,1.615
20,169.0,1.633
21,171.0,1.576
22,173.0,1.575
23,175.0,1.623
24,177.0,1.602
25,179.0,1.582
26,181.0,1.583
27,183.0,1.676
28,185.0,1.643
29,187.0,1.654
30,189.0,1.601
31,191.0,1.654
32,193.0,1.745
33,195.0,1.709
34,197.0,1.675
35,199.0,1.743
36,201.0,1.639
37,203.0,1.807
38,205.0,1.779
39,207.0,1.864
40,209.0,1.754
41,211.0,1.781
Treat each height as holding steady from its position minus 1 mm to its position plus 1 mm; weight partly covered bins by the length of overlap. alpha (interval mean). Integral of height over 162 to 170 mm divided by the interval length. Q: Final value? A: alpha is 1.62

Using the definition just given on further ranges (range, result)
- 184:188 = 1.65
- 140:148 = 1.67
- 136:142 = 1.69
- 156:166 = 1.61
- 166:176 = 1.6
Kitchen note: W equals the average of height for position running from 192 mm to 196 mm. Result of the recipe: 1.73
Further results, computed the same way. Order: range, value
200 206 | 1.74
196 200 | 1.71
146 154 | 1.58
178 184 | 1.61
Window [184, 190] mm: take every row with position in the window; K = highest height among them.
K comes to 1.654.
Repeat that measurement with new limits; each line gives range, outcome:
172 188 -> 1.676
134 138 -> 1.703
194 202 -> 1.743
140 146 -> 1.693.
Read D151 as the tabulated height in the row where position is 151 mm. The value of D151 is 1.591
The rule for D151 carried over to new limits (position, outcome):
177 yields 1.602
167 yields 1.615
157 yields 1.654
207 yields 1.864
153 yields 1.47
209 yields 1.754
